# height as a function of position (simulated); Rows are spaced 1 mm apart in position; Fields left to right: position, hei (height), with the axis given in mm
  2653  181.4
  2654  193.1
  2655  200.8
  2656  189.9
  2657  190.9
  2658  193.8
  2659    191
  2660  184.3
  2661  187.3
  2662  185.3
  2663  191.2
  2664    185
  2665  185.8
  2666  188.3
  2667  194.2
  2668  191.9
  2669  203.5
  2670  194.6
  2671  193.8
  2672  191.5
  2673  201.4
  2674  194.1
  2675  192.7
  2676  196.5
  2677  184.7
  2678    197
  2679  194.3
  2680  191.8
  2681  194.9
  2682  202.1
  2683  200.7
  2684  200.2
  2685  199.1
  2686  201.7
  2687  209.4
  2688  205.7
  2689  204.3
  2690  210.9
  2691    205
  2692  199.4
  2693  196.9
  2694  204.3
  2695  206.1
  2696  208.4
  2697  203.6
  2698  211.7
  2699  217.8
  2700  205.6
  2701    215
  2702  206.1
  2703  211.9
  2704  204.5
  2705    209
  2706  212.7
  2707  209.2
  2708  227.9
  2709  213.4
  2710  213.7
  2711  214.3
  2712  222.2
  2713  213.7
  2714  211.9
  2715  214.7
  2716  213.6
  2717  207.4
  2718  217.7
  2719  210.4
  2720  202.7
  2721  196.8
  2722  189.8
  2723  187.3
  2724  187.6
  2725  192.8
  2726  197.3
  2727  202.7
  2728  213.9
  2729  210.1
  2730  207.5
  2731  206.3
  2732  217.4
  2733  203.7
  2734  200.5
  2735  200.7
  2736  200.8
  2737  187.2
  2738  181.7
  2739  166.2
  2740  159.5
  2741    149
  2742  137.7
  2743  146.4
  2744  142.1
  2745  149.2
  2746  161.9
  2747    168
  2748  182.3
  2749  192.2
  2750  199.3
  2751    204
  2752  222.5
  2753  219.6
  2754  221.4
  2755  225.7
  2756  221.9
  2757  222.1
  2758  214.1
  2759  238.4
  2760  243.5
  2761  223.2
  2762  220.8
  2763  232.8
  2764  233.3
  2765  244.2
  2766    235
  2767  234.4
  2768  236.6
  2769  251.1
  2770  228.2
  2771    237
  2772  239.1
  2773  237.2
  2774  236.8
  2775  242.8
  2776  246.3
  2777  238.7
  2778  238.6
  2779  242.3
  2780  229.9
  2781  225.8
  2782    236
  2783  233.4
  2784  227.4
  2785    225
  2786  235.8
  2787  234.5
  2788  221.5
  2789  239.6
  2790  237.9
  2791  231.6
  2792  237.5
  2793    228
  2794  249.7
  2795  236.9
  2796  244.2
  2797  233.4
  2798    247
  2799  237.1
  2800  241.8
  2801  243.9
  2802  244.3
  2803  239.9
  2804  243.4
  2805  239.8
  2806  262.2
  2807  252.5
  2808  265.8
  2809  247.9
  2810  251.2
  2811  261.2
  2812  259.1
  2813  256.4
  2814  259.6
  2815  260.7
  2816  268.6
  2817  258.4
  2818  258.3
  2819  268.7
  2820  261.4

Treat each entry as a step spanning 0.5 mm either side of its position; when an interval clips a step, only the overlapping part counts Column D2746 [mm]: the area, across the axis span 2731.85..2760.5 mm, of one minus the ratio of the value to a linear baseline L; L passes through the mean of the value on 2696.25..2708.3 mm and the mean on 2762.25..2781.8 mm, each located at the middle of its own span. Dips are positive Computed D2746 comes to 4.47 mm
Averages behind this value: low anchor 211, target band 192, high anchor 237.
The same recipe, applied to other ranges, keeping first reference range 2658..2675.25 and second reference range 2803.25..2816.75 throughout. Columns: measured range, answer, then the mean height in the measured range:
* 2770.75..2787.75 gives 0.5 mm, 235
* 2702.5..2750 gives 4.9 mm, 195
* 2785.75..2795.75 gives 0.5 mm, 236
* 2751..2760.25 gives 0.3 mm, 224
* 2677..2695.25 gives 0.0 mm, 201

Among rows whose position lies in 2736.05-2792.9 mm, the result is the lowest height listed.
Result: 137.7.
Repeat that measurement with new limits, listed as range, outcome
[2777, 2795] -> 221.5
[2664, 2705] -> 184.7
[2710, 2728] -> 187.3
